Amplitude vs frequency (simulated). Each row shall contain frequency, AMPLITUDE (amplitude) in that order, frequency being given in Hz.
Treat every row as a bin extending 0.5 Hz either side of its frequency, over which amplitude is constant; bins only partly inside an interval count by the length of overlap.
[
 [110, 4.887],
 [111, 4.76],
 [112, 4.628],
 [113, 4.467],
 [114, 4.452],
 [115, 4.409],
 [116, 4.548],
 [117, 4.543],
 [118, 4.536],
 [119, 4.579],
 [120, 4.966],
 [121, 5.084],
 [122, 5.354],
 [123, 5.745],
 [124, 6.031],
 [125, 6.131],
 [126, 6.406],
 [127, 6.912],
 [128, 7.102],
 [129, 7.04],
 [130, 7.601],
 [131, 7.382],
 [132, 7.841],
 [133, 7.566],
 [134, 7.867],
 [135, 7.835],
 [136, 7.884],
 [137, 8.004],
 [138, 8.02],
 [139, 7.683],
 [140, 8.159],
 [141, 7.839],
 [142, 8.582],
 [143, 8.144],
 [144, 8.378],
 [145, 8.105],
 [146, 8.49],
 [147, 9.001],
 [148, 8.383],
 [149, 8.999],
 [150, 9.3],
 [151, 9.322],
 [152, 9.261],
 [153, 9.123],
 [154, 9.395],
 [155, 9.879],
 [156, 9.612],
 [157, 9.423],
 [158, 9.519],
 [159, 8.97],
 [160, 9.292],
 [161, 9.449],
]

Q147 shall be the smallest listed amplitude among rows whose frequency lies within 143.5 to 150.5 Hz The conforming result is 8.105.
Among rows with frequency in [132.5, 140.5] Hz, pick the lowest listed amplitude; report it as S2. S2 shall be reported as 7.566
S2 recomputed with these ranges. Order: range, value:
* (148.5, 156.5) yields 8.999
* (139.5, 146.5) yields 7.839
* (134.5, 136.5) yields 7.835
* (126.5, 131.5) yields 6.912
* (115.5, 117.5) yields 4.543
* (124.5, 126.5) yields 6.131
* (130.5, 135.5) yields 7.382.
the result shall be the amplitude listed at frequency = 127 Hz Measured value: 6.912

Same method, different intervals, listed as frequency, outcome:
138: 8.02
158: 9.519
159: 8.97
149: 8.999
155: 9.879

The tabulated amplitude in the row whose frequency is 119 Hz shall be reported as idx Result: 4.579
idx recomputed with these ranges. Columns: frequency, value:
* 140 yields 8.159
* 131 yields 7.382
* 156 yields 9.612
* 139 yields 7.683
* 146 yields 8.49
